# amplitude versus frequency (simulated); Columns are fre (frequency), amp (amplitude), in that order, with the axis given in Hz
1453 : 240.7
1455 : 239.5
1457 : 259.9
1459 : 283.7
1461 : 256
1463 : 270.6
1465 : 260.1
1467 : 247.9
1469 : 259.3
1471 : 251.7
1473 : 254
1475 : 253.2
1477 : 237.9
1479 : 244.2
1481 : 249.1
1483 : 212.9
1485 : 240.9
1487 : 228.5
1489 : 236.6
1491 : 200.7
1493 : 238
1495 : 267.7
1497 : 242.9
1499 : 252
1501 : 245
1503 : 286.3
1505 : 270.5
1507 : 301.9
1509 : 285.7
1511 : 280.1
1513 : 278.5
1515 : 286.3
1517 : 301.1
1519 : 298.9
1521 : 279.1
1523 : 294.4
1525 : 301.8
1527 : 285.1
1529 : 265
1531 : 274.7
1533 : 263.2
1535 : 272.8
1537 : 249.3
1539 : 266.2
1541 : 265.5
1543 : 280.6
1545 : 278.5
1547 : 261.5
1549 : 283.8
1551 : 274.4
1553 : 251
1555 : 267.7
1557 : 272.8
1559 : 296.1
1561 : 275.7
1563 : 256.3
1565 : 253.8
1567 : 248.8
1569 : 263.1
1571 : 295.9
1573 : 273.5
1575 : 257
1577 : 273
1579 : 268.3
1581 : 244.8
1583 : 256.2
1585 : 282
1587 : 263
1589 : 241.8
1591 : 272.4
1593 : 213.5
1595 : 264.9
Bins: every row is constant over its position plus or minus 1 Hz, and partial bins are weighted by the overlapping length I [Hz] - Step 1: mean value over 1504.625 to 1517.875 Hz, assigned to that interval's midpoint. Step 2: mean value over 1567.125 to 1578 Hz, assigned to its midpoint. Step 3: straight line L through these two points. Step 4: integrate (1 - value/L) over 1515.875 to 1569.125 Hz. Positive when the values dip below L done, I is 1.0 Hz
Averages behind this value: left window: 287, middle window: 274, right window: 271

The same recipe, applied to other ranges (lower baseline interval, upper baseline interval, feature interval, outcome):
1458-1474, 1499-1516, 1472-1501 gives 3.1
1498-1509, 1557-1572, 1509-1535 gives -1.1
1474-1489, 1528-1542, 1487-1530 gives -3.1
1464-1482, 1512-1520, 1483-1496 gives 1.6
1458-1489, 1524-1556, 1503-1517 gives -1.3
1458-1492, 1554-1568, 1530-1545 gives -0.4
